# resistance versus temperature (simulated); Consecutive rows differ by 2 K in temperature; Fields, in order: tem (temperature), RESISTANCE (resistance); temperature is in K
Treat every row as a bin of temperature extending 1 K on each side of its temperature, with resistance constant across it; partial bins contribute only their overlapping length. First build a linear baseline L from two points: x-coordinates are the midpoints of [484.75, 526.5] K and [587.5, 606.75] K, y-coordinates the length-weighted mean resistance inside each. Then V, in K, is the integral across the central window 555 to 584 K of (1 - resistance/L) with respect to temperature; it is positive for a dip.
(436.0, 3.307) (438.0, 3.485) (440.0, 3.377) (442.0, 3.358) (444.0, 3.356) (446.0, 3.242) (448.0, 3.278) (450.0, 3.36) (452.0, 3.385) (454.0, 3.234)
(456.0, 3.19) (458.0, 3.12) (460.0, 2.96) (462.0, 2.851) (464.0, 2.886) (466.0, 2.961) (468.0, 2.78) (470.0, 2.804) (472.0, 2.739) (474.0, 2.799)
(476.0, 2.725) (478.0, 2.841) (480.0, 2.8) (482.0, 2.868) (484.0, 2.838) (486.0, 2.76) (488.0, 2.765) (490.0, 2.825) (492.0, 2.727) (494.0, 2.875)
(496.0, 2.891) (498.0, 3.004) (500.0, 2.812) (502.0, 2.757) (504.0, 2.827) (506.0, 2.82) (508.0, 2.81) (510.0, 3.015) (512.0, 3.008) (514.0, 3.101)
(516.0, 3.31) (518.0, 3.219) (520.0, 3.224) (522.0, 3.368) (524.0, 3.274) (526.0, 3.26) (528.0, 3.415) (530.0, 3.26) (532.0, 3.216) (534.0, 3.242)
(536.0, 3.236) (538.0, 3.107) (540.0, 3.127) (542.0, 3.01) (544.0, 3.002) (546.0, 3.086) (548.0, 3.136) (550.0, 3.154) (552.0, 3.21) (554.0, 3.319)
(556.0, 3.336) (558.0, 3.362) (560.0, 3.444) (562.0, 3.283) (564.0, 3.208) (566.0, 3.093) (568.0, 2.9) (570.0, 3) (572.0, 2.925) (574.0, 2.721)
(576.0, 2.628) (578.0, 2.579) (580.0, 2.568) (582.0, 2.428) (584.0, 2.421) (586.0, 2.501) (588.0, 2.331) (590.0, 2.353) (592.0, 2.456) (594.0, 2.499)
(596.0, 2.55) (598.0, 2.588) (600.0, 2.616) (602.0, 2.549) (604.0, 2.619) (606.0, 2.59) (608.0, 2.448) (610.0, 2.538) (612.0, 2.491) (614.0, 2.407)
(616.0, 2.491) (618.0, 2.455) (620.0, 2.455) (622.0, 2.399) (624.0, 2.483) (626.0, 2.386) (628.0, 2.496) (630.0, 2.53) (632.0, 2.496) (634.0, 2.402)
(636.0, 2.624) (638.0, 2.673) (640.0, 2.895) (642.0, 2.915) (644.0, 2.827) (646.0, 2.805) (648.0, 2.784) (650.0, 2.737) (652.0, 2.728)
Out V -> -3.07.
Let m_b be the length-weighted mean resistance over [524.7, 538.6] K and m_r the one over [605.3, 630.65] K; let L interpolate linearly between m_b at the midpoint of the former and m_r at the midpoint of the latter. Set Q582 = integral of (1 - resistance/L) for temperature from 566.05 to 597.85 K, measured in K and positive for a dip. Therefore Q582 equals 2.2 K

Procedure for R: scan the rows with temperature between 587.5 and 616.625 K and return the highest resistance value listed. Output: 2.619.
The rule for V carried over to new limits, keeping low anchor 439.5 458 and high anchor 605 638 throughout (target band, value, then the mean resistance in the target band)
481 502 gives 1.8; 2.83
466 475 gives 1.1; 2.8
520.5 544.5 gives -2.6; 3.21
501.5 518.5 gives 0.1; 2.99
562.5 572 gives -1.1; 3.05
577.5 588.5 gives 0.8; 2.47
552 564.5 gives -2.4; 3.32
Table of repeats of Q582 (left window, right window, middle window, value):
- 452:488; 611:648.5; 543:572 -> -4.8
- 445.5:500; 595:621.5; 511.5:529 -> -2.9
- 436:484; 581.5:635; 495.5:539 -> -4.1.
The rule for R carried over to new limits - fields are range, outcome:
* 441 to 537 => 3.415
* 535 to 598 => 3.444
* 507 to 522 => 3.368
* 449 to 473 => 3.385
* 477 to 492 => 2.868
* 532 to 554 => 3.319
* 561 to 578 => 3.283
